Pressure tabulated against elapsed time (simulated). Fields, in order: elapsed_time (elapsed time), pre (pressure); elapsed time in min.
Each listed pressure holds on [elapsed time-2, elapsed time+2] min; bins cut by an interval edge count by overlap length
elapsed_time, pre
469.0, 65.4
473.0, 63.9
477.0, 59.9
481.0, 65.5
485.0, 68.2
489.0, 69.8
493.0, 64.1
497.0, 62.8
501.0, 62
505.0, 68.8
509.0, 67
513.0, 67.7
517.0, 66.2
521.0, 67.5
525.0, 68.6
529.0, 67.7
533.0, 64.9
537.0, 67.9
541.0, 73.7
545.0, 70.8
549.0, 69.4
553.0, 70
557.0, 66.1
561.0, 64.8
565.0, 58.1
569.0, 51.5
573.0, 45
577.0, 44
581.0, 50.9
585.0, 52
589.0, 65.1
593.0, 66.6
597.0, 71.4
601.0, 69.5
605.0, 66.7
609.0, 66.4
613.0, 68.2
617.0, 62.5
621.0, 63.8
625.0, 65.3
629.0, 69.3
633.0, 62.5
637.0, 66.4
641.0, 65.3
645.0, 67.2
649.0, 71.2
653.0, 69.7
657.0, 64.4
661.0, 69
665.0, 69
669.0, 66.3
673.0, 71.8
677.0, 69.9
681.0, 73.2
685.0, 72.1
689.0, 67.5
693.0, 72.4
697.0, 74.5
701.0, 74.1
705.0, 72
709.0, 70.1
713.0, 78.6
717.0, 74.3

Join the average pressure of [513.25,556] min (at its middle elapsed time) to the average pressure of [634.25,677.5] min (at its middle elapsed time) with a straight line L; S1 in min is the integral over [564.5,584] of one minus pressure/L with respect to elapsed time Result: 5.4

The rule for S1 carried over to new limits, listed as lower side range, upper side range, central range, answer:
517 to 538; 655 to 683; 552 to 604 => 6.37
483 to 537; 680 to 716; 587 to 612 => 0.68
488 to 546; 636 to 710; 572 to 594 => 4.69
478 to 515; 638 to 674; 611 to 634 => 0.77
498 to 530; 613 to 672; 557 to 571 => 1.57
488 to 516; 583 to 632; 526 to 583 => 3.31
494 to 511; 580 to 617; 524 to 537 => -0.44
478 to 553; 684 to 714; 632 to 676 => 2.18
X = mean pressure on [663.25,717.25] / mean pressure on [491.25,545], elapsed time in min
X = 1.07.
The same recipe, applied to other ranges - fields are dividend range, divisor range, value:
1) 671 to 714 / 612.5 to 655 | 1.09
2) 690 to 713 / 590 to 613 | 1.07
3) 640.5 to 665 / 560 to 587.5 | 1.31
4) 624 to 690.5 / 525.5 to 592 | 1.11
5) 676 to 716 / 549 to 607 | 1.20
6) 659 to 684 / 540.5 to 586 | 1.18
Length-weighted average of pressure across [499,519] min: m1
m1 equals 66.3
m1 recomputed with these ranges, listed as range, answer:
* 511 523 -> 67.1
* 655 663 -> 66.7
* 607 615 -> 67.3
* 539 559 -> 70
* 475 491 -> 65.8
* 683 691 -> 69.8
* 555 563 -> 65.4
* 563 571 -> 54.8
